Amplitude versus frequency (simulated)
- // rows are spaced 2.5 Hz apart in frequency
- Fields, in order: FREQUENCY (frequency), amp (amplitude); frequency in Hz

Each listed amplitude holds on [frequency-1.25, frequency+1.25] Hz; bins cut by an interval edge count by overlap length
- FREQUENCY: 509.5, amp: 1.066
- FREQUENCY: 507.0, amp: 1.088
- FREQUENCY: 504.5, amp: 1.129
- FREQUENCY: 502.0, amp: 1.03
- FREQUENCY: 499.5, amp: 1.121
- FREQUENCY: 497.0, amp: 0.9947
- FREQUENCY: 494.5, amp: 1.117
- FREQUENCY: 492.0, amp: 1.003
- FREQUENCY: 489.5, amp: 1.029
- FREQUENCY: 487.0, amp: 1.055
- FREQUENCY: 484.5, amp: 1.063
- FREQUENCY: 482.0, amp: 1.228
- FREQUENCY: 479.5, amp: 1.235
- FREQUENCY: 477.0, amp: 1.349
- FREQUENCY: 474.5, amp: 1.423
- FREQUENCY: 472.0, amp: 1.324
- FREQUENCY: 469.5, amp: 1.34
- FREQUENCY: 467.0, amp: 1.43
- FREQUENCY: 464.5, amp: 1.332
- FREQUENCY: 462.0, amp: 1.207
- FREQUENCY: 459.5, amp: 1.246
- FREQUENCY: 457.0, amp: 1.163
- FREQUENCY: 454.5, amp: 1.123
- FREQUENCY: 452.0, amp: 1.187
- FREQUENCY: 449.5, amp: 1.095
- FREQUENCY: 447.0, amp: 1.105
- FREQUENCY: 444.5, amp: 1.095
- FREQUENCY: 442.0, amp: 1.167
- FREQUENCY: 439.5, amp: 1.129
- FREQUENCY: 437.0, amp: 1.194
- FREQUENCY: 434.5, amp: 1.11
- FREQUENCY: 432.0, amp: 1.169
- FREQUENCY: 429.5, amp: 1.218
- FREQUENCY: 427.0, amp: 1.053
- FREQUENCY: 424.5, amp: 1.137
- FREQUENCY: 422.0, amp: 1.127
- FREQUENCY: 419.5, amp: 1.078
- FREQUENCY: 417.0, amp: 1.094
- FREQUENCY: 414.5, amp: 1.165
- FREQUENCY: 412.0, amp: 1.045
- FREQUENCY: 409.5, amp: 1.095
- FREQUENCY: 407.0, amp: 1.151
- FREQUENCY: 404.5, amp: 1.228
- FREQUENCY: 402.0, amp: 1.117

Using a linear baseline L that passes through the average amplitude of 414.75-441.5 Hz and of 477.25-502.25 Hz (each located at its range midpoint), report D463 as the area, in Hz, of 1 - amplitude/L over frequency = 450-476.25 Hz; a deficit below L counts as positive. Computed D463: -3.8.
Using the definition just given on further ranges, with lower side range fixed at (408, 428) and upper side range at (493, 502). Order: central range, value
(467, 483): -3.7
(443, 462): -1.1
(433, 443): -0.5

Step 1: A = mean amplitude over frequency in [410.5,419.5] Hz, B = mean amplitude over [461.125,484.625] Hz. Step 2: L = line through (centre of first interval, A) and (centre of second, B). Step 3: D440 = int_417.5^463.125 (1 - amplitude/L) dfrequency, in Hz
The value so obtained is 1.7 Hz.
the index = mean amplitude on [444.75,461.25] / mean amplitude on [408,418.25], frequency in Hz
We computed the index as 1.05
